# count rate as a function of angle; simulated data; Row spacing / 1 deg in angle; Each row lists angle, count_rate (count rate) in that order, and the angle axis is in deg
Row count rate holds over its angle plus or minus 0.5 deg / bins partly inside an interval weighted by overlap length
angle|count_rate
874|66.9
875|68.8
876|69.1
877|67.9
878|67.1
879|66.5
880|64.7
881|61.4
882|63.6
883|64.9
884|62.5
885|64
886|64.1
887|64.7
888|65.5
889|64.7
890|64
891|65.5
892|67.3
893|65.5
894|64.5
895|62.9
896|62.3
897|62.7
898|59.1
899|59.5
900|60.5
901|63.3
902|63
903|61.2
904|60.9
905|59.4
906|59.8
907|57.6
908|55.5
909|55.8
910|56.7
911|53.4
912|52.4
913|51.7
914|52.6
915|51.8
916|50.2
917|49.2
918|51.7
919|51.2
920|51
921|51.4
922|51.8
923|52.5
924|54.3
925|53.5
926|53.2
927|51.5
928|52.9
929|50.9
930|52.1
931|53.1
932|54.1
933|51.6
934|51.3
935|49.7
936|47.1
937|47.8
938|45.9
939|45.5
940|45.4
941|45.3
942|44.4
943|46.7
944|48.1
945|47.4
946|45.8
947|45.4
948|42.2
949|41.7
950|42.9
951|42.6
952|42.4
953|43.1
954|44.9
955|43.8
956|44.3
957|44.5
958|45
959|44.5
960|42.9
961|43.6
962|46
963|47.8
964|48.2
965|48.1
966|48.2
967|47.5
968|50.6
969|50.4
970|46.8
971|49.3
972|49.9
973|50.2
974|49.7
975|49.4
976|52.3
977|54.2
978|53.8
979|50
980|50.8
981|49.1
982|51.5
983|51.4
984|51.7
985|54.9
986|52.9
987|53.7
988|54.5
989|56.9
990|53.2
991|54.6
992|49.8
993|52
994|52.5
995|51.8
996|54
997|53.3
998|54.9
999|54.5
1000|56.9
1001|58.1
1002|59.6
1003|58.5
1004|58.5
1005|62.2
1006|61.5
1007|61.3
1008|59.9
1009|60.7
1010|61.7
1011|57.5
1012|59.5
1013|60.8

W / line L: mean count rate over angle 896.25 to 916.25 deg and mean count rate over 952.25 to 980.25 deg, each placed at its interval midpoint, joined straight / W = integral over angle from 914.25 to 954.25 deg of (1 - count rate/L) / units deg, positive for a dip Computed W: 3.3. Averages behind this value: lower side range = 57.5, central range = 48.6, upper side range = 47.8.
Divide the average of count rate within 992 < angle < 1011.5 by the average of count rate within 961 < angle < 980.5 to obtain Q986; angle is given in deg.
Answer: 1.15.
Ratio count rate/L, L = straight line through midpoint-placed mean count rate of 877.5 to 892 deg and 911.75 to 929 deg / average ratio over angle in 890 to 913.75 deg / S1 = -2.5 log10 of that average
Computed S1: -0.027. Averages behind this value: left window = 64.6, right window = 51.9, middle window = 60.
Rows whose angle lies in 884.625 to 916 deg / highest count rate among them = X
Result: 67.3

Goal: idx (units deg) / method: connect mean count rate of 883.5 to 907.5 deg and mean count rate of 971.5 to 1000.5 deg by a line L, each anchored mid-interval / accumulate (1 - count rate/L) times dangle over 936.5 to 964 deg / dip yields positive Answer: 5.7 deg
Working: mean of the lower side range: 62.7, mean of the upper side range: 52.6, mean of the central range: 44.9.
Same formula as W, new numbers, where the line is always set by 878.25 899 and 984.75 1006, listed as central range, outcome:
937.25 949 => 2.8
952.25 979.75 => 4.7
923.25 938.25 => 2.3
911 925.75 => 2.3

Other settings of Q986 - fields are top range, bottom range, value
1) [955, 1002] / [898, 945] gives 0.96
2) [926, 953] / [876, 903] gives 0.74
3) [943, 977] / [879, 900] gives 0.73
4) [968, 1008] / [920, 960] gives 1.12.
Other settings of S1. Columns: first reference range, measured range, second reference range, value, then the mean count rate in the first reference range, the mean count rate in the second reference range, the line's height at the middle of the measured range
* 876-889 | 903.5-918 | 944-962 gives 0.04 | 64.9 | 44.1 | 56.6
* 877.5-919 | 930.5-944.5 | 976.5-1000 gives 0.18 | 60.2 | 53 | 57.1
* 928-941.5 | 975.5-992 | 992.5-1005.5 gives 0.03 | 49.4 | 55.9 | 54.4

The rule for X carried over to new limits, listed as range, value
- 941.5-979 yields 54.2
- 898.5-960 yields 63.3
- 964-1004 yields 59.6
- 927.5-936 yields 54.1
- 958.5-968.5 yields 50.6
